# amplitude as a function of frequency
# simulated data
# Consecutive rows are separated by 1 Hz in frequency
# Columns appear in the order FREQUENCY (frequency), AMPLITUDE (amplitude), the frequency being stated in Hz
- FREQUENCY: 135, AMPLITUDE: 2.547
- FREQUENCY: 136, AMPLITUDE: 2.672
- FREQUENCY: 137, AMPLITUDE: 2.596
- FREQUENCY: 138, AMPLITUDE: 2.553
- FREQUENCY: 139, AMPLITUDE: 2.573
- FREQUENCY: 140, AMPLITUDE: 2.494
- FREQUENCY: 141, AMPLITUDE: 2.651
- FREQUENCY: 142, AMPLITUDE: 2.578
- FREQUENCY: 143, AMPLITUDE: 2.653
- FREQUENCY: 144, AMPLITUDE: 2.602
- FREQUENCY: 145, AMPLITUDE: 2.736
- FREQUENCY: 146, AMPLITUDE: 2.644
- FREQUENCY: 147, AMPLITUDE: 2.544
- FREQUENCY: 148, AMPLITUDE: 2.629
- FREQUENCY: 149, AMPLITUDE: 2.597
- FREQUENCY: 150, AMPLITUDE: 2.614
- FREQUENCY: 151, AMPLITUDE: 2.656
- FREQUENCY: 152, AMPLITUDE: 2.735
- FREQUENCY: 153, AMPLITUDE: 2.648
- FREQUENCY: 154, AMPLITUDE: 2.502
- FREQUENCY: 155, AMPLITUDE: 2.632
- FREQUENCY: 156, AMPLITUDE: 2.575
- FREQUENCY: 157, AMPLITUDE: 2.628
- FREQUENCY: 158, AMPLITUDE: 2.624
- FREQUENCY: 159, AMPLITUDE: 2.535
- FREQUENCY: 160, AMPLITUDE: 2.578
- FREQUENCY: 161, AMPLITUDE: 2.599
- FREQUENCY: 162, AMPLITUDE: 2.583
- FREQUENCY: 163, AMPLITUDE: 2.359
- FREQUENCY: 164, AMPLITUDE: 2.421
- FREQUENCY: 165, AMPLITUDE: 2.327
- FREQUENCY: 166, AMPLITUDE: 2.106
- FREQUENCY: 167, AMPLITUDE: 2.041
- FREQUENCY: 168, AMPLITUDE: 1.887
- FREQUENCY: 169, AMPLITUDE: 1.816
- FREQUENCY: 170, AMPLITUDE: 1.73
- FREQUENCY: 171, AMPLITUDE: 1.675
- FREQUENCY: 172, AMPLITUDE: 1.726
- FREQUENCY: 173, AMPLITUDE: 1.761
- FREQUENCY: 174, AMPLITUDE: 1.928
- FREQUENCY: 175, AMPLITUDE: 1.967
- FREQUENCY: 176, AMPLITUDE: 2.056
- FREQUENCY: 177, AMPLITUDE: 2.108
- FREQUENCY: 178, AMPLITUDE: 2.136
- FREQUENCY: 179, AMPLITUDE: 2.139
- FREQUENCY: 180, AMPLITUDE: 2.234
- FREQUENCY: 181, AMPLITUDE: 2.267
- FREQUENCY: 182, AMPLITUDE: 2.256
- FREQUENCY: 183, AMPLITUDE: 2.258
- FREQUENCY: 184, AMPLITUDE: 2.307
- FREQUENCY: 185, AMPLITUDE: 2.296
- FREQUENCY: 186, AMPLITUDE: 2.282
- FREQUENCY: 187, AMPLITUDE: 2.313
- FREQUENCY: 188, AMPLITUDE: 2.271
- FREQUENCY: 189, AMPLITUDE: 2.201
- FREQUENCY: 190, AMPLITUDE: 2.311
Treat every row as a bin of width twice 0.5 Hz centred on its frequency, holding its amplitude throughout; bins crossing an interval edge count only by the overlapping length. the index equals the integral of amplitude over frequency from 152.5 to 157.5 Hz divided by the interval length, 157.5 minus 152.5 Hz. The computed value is 2.6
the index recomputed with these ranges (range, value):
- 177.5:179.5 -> 2.14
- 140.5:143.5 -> 2.63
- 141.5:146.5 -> 2.64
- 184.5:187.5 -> 2.3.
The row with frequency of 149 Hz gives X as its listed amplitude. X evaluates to 2.597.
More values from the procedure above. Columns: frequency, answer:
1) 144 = 2.602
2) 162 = 2.583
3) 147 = 2.544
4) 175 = 1.967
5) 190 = 2.311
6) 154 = 2.502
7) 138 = 2.553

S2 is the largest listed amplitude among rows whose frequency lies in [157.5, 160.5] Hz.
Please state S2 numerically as 2.624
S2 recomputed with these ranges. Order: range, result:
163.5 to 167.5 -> 2.421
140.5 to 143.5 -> 2.653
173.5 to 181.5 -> 2.267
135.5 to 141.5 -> 2.672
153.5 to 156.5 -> 2.632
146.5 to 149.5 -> 2.629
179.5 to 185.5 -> 2.307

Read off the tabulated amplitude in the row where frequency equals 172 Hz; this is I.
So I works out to 1.726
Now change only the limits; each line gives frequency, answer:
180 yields 2.234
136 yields 2.672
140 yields 2.494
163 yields 2.359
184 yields 2.307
